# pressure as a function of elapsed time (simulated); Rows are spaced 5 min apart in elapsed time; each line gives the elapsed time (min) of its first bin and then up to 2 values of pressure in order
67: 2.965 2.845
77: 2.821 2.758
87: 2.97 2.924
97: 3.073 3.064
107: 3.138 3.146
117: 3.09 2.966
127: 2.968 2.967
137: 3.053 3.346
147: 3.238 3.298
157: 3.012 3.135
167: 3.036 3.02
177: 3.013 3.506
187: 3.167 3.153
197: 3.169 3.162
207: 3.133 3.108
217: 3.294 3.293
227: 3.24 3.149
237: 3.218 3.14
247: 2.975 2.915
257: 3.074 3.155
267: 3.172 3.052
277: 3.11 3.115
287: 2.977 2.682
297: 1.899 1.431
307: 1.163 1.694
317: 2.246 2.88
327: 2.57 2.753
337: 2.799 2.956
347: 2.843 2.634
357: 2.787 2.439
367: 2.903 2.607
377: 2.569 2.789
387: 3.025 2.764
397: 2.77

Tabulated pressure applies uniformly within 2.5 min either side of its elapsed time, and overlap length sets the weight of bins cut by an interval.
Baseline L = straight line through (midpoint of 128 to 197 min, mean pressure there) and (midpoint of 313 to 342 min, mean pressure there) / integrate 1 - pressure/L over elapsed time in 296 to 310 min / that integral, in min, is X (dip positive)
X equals 6.44 min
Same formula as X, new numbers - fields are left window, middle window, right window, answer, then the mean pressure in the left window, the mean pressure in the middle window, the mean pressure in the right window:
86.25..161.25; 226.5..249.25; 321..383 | -1.80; 3.09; 3.14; 2.73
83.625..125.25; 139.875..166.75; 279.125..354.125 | -2.66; 3.04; 3.19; 2.45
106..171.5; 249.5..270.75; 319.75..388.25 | -1.28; 3.1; 3.08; 2.75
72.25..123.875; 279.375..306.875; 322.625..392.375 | 4.84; 2.99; 2.32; 2.75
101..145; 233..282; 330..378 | -3.63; 3.08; 3.09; 2.73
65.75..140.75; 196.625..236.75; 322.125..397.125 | -4.35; 2.99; 3.2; 2.75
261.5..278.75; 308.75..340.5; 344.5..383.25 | 4.33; 3.12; 2.47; 2.69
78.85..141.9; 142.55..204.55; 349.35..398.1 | -4.51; 3.02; 3.16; 2.73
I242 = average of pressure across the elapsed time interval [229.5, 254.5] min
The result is 3.08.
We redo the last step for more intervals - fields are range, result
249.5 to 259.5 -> 2.99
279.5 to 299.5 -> 2.67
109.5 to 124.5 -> 3.07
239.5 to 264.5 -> 3.05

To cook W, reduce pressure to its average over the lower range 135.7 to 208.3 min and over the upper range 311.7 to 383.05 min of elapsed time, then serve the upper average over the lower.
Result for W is 0.8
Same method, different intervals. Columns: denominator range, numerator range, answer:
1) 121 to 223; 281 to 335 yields 0.73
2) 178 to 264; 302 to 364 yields 0.77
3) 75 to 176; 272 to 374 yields 0.83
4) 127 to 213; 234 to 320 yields 0.84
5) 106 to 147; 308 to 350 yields 0.82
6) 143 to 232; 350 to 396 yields 0.86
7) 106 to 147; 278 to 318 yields 0.71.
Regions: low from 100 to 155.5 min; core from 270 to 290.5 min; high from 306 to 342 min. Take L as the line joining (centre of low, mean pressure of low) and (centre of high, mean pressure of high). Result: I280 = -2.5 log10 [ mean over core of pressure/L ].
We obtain -0.19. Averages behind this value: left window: 3.11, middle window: 3.05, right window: 2.39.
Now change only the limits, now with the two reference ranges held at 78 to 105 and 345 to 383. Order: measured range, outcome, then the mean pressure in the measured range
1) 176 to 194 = -0.13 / 3.23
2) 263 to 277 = -0.12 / 3.12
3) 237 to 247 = -0.11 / 3.12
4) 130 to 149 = -0.09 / 3.15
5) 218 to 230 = -0.16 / 3.27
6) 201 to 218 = -0.12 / 3.16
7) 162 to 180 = -0.06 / 3.05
